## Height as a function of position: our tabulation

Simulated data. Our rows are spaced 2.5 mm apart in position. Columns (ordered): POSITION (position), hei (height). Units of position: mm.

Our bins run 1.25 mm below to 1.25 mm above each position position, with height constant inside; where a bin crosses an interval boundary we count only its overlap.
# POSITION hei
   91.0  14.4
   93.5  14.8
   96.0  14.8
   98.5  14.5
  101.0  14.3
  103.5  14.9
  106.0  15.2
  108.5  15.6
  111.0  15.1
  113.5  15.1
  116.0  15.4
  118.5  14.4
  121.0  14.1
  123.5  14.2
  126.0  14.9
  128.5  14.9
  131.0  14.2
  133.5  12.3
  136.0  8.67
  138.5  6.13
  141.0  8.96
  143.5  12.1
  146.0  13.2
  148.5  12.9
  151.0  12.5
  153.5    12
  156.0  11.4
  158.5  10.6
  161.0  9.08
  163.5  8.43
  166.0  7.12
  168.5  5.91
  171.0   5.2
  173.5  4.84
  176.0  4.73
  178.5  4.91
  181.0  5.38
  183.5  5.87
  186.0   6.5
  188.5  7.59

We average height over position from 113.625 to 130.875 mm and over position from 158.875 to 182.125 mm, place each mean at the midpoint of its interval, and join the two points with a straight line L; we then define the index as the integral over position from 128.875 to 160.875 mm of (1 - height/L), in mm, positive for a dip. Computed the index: -2.3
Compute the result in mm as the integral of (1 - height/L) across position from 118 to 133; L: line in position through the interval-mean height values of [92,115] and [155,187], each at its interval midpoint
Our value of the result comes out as -2.51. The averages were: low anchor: 14.9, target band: 14.3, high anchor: 6.89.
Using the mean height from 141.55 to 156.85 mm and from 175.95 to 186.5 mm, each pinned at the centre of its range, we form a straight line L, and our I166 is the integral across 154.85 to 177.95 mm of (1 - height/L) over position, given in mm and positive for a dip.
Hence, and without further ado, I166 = 3.7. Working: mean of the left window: 12.2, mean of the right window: 5.49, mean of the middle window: 7.38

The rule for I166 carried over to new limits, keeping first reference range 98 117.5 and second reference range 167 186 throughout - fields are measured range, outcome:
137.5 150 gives -1.21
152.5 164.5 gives -3.60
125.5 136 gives -1.36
